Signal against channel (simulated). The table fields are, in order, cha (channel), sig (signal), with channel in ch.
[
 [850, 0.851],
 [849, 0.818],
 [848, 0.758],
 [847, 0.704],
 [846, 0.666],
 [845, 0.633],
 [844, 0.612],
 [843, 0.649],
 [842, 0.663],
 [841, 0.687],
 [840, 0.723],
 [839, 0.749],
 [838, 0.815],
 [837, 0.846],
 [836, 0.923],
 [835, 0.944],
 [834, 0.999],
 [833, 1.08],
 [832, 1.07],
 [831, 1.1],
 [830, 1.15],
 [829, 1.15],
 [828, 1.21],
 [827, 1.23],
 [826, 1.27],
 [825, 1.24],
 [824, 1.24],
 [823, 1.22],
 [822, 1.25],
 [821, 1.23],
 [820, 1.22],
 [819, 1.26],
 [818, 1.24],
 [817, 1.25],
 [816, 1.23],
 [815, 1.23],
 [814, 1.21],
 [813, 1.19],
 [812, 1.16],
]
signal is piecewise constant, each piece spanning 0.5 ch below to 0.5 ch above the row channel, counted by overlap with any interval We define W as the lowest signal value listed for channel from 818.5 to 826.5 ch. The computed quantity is 1.22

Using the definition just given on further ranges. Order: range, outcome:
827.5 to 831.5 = 1.1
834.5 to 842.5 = 0.663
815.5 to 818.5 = 1.23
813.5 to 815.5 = 1.21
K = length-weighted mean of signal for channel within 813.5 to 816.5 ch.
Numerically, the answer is 1.22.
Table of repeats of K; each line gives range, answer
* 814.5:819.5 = 1.24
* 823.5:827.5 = 1.25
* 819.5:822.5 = 1.23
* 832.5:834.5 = 1.04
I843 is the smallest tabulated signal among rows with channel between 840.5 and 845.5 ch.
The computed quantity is 0.612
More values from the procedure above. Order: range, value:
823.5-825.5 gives 1.24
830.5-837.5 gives 0.846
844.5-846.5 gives 0.633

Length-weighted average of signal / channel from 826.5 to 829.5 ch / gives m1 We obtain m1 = 1.2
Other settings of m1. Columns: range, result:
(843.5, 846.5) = 0.637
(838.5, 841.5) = 0.72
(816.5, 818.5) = 1.25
